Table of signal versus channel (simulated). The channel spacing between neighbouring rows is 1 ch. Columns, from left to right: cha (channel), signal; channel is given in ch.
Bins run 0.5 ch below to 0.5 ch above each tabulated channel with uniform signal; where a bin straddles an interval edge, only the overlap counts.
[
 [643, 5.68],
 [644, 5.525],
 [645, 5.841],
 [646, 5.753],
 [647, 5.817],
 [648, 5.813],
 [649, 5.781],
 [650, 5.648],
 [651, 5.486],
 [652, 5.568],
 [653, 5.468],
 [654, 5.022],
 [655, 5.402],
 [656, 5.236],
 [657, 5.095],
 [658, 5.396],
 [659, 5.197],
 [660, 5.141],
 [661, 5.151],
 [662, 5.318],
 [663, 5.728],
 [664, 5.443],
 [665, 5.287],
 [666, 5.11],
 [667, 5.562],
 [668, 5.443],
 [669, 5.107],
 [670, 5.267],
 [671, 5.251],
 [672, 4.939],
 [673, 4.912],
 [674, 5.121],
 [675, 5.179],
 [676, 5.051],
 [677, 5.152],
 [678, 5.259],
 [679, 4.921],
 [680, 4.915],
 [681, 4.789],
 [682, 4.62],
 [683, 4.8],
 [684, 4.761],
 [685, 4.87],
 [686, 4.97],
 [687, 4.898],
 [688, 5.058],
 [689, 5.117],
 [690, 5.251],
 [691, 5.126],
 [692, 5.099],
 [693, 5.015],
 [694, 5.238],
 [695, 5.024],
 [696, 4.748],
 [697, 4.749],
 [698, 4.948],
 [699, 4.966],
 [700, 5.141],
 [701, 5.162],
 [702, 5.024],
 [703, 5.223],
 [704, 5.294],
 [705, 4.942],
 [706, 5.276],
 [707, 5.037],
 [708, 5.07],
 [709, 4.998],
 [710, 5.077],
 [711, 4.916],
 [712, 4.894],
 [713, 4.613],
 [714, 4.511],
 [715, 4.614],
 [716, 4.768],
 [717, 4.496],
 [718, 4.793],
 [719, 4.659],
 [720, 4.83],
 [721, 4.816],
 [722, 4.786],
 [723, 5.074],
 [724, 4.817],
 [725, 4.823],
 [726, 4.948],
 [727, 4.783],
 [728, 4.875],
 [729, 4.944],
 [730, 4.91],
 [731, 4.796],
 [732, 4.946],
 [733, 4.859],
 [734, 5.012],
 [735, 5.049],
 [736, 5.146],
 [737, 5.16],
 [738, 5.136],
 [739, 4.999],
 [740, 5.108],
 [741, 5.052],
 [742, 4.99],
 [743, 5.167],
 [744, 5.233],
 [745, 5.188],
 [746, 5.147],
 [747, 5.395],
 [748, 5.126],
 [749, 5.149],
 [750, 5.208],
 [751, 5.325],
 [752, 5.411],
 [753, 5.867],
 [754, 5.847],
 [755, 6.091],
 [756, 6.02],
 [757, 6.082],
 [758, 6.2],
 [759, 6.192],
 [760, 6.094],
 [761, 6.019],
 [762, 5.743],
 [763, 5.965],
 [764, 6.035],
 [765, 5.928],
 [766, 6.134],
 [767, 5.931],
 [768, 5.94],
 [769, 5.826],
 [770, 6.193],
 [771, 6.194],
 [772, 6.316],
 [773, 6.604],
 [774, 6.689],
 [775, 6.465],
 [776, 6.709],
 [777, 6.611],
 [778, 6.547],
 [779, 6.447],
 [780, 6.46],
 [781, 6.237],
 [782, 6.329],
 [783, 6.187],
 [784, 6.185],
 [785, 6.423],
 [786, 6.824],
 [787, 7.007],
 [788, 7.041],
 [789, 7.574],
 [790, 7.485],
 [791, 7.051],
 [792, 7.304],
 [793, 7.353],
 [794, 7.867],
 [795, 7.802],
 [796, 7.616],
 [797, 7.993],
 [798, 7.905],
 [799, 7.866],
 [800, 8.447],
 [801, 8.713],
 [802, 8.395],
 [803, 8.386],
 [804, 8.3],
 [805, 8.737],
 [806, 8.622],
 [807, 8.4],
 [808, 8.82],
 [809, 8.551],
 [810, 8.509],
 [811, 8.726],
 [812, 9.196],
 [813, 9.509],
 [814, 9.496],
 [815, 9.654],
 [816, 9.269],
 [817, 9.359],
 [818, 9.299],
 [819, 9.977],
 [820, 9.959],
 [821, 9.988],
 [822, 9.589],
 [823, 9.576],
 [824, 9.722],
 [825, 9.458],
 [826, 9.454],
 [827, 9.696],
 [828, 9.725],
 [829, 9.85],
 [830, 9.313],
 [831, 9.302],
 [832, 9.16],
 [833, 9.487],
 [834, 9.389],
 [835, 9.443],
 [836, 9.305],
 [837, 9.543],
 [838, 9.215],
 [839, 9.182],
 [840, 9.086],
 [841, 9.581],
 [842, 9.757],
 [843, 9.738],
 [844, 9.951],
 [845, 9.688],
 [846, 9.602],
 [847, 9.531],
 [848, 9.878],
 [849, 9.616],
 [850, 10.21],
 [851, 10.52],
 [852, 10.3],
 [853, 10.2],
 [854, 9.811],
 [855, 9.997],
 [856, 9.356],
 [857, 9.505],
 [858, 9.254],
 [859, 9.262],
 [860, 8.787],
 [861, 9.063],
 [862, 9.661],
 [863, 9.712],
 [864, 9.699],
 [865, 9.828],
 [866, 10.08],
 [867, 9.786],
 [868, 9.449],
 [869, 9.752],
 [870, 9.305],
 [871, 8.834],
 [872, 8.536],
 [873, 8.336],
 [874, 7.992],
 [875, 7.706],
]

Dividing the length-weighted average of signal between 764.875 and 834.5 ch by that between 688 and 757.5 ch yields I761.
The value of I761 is 1.58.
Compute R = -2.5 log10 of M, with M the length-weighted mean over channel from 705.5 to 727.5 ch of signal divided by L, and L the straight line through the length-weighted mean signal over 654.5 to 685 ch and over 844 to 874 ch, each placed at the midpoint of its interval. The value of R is 0.27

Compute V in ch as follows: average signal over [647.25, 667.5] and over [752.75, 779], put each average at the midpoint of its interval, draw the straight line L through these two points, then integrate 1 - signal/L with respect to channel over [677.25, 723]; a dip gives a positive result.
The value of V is 6.12 ch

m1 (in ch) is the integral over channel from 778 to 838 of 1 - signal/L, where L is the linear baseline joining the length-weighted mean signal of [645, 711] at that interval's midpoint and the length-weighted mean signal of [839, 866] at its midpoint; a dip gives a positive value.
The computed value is 0.8 ch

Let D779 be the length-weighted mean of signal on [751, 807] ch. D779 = 6.8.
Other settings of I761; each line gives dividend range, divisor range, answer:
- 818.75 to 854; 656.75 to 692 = 1.89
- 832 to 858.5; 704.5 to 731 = 1.99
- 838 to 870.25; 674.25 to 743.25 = 1.95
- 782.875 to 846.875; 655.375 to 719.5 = 1.74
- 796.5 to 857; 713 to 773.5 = 1.74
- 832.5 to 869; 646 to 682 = 1.82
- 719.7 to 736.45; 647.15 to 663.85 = 0.91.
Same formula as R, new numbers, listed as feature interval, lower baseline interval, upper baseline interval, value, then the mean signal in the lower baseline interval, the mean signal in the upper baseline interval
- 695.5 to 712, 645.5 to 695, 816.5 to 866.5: 0.20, 5.21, 9.61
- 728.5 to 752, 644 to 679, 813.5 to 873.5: 0.37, 5.35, 9.55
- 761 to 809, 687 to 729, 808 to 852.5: 0.12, 4.94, 9.52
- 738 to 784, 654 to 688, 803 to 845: 0.28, 5.13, 9.33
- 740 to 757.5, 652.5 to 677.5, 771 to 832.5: 0.28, 5.24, 8.15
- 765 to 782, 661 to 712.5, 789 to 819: 0.20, 5.08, 8.45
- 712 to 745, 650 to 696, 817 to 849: 0.34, 5.15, 9.56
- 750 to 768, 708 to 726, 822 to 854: 0.10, 4.81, 9.63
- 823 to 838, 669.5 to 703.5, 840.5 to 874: -0.07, 5.02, 9.57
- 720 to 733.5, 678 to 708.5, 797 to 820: 0.25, 5.01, 8.83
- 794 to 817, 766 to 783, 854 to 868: -0.15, 6.33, 9.54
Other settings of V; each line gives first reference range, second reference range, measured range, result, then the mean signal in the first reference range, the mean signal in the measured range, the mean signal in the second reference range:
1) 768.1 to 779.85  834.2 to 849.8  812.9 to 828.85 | -1.95 ch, 6.4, 9.62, 9.55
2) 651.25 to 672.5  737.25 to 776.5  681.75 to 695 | 1.05 ch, 5.29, 4.99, 5.76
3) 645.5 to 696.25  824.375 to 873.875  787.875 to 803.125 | 0.79 ch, 5.2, 7.8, 9.52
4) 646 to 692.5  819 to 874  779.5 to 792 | 2.03 ch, 5.21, 6.76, 9.55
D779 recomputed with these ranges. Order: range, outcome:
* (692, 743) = 4.94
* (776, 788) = 6.51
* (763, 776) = 6.2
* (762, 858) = 8.35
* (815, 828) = 9.62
